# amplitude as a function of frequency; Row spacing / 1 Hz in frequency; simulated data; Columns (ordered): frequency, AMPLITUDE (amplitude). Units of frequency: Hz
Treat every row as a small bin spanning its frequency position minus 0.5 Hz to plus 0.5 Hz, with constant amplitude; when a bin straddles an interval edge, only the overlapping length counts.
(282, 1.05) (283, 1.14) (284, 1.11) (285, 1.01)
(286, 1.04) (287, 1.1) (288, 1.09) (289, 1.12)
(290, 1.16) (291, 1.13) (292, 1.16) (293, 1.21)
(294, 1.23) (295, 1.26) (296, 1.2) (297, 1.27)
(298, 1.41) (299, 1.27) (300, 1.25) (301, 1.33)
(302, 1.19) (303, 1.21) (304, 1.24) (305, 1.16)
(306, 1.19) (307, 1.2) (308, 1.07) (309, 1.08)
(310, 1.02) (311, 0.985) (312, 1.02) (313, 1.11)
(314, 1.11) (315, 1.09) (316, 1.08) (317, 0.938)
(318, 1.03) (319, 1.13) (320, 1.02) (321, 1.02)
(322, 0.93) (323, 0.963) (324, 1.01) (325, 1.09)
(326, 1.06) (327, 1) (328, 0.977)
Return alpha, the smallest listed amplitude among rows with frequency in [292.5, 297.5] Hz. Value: 1.2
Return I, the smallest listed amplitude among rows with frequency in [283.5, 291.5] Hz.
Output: 1.01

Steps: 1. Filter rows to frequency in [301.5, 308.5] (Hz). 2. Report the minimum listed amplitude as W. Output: 1.07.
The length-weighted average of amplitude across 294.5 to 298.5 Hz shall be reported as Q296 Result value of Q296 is 1.28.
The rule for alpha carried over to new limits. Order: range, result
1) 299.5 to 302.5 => 1.19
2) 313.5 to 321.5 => 0.938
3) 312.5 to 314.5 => 1.11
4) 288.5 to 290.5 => 1.12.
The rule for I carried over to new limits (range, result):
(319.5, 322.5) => 0.93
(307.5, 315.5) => 0.985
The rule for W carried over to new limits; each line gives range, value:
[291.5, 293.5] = 1.16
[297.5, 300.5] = 1.25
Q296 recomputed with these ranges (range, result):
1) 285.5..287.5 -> 1.07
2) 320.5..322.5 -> 0.975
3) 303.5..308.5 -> 1.17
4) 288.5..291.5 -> 1.14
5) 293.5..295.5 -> 1.25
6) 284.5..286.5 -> 1.02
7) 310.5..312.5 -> 1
